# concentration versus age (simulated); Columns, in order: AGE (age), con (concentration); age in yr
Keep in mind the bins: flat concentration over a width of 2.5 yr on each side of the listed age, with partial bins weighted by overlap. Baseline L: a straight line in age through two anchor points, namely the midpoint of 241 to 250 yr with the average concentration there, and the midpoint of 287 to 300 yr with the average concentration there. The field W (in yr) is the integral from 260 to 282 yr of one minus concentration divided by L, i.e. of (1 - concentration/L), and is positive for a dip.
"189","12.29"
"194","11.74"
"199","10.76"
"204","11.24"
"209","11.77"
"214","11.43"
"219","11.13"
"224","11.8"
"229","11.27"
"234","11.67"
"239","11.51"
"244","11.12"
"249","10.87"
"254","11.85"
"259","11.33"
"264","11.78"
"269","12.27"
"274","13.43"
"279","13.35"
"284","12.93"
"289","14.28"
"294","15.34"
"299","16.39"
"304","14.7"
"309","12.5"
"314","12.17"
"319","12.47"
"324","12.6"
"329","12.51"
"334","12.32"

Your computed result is 1.1 yr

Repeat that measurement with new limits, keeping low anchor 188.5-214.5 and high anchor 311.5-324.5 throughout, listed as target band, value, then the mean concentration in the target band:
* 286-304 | -4.4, 15.2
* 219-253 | 1.1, 11.4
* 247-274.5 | 0.3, 11.8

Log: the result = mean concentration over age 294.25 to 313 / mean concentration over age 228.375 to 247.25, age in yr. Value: 1.3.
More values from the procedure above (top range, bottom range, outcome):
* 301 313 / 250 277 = 1.12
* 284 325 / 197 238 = 1.21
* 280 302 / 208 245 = 1.28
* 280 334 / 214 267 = 1.18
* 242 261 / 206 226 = 0.98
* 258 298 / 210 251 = 1.17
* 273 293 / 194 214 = 1.20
